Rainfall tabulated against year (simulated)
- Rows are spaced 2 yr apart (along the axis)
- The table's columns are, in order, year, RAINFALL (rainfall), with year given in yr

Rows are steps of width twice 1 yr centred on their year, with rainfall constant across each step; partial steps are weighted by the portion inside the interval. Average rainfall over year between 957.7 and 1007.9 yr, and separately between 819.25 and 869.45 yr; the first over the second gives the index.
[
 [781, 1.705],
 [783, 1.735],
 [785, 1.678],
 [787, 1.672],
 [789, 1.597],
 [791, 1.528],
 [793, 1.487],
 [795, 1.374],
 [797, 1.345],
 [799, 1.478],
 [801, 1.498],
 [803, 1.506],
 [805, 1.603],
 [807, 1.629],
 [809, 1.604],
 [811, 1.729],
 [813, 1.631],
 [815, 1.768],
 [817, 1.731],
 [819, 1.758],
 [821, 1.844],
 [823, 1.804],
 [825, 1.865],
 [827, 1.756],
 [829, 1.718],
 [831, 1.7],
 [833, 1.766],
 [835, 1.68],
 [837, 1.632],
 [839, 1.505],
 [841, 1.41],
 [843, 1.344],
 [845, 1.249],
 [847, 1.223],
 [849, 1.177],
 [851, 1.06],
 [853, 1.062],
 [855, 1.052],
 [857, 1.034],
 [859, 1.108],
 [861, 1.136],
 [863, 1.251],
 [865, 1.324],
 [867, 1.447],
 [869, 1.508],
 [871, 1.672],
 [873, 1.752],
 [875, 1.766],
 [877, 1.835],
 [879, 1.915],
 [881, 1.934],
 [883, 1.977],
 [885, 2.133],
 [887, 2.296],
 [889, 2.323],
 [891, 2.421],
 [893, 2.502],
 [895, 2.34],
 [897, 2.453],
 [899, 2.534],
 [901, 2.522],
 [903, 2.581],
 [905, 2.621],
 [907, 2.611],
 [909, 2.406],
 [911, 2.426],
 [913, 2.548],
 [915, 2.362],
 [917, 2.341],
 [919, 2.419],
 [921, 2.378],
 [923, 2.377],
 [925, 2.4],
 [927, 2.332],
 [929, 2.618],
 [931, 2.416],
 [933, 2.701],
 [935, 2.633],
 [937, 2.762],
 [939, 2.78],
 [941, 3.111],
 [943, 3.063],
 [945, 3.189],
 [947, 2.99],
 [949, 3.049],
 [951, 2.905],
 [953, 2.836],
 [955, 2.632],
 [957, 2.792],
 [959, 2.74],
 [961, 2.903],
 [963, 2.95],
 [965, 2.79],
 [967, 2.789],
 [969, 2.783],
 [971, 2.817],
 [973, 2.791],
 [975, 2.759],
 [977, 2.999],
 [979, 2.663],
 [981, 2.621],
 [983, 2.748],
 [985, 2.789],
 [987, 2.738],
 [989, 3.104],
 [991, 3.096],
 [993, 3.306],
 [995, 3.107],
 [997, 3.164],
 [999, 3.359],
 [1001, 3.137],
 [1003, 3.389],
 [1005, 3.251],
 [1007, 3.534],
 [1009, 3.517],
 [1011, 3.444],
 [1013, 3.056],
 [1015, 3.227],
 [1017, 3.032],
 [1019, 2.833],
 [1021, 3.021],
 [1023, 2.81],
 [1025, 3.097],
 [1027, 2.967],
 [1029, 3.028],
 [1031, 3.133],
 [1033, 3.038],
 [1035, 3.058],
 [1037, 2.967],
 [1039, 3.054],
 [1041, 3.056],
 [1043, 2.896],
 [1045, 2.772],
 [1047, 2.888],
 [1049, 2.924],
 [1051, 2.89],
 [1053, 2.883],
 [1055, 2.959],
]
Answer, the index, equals 2.1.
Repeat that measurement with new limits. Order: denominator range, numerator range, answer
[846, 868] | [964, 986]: 2.37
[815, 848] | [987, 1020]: 1.97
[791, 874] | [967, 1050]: 2.02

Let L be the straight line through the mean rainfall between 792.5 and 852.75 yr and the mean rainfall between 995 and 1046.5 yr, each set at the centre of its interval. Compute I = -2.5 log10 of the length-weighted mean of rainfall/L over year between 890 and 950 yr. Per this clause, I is -0.12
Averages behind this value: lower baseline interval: 1.56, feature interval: 2.6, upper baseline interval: 3.11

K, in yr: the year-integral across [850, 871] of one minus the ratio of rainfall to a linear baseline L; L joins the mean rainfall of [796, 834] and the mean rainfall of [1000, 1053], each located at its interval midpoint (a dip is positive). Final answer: 8.0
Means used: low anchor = 1.67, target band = 1.22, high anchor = 3.07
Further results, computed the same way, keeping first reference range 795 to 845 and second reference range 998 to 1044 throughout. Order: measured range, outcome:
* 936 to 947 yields -1.9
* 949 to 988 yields -1.0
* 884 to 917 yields -3.2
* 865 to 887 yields 2.7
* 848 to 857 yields 3.8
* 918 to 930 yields -0.1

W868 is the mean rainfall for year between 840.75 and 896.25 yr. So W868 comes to 1.62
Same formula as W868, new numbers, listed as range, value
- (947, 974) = 2.83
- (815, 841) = 1.72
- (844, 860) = 1.12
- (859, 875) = 1.44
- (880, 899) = 2.28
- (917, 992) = 2.76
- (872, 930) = 2.31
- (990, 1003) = 3.21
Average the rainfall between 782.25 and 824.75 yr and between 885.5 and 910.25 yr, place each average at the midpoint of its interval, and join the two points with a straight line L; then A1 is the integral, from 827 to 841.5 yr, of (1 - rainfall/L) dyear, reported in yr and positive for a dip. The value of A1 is 1.89 yr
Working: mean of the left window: 1.62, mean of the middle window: 1.65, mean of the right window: 2.46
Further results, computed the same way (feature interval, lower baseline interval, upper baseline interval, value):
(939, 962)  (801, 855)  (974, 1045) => -3.2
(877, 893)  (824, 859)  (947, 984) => -2.0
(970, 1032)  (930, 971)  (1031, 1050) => -2.9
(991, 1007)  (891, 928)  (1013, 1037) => -2.0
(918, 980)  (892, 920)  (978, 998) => -0.8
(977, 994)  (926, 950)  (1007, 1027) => 0.6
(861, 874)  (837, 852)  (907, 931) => 1.5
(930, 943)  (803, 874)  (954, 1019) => -1.4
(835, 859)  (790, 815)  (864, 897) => 6.9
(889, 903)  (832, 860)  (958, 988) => -4.2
